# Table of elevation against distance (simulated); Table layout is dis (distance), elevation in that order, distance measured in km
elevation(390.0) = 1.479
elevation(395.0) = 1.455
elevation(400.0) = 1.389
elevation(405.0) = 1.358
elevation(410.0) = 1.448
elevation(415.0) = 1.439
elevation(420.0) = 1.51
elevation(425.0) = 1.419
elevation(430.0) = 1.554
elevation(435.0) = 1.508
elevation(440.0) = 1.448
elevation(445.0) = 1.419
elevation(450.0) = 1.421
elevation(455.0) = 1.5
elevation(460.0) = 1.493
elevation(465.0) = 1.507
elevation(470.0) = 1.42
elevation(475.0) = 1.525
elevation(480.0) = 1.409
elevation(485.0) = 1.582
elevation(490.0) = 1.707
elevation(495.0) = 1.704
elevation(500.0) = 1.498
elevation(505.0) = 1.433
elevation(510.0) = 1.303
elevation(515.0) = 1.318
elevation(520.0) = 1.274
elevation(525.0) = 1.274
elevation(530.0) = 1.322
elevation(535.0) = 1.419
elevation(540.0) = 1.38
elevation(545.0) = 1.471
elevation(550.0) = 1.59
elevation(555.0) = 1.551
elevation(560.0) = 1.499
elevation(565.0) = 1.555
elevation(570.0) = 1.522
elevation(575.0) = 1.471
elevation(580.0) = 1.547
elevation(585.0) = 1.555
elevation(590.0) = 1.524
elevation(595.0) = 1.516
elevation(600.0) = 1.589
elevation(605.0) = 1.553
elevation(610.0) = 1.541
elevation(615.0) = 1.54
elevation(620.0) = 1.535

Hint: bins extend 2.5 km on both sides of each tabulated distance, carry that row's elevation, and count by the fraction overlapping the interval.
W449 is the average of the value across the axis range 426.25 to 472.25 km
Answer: 1.47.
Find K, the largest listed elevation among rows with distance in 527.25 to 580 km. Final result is 1.59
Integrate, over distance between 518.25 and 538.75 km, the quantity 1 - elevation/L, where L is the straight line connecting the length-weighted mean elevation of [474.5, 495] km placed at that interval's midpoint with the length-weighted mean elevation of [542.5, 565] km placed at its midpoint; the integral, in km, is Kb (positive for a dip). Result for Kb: 2.9 km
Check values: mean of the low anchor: 1.58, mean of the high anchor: 1.53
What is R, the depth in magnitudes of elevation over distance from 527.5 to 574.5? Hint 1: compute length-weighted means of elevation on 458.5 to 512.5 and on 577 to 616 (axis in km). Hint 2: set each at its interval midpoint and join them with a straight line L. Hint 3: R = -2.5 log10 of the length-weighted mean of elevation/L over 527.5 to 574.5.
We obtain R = 0.04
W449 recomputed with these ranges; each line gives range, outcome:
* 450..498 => 1.53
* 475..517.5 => 1.5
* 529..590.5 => 1.5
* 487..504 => 1.62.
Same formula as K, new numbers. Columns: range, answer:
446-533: 1.707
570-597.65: 1.555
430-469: 1.554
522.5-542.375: 1.419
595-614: 1.589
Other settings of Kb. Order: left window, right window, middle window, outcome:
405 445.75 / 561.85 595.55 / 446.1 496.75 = -1.3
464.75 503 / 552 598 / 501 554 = 5.2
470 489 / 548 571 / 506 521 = 2.1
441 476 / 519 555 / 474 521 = -1.4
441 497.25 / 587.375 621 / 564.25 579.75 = 0.2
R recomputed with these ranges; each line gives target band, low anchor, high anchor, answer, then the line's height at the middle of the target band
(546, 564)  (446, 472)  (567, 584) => -0.02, 1.51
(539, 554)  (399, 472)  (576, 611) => 0.01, 1.52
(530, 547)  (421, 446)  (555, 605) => 0.08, 1.52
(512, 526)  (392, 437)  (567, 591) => 0.16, 1.5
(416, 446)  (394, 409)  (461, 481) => -0.04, 1.43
